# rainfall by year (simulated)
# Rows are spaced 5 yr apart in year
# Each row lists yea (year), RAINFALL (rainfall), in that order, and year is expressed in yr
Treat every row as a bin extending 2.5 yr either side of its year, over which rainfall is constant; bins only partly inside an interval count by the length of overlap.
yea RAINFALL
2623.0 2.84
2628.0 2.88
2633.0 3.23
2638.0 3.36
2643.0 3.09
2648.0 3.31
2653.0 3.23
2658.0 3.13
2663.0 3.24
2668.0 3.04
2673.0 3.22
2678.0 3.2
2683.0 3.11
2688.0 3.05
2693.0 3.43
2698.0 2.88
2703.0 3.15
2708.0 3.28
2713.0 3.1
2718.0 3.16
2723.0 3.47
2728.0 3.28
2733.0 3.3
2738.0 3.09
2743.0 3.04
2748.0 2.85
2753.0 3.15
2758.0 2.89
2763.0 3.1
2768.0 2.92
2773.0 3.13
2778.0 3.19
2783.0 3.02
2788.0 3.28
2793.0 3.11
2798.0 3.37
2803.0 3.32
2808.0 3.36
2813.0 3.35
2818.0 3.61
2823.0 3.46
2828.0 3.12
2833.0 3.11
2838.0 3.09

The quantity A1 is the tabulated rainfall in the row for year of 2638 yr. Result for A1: 3.36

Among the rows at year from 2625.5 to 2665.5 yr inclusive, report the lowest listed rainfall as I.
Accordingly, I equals 2.88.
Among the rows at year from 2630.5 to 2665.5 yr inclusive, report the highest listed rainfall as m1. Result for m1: 3.36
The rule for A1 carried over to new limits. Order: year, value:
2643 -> 3.09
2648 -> 3.31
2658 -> 3.13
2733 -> 3.3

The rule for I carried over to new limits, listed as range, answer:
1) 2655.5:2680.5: 3.04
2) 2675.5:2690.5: 3.05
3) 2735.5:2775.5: 2.85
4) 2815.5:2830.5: 3.12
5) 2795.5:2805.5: 3.32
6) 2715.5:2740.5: 3.09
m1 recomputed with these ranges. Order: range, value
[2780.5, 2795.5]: 3.28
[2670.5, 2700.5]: 3.43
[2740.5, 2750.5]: 3.04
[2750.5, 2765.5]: 3.15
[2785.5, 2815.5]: 3.37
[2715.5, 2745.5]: 3.47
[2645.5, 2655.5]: 3.31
